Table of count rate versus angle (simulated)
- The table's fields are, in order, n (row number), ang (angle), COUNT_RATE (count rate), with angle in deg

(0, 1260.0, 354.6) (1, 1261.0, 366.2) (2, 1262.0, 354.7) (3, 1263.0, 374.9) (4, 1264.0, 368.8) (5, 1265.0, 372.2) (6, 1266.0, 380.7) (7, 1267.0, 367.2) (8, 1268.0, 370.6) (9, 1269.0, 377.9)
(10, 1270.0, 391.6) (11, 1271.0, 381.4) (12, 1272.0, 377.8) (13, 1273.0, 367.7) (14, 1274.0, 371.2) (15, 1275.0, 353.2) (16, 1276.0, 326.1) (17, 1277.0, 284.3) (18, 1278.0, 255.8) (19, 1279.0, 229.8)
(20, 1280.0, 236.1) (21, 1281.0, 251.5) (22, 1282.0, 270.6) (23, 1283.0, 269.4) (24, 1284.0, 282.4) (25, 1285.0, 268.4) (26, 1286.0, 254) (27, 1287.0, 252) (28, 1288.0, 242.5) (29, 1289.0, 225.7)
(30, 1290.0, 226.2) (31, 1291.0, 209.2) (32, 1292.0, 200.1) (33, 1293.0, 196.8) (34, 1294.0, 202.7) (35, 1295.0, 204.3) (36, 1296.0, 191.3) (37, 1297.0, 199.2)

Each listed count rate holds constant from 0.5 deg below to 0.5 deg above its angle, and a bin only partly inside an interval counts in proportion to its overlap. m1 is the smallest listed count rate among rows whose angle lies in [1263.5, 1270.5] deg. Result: 367.2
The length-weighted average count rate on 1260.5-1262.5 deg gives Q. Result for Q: 360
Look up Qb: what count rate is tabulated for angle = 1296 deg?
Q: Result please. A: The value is 191.3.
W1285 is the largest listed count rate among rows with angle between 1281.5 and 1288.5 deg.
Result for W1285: 282.4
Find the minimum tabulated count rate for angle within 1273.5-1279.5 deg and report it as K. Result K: 229.8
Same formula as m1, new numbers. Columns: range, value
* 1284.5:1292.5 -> 200.1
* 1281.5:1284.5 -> 269.4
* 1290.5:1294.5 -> 196.8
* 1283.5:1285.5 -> 268.4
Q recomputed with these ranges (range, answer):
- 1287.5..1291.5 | 226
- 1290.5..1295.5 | 203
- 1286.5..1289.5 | 240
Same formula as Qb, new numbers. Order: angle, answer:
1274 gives 371.2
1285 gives 268.4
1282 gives 270.6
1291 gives 209.2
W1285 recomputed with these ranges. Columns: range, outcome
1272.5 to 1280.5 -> 371.2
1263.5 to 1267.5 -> 380.7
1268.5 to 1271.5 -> 391.6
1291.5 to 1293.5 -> 200.1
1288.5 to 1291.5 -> 226.2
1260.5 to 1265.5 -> 374.9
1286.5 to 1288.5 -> 252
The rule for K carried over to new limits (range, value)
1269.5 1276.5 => 326.1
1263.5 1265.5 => 368.8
